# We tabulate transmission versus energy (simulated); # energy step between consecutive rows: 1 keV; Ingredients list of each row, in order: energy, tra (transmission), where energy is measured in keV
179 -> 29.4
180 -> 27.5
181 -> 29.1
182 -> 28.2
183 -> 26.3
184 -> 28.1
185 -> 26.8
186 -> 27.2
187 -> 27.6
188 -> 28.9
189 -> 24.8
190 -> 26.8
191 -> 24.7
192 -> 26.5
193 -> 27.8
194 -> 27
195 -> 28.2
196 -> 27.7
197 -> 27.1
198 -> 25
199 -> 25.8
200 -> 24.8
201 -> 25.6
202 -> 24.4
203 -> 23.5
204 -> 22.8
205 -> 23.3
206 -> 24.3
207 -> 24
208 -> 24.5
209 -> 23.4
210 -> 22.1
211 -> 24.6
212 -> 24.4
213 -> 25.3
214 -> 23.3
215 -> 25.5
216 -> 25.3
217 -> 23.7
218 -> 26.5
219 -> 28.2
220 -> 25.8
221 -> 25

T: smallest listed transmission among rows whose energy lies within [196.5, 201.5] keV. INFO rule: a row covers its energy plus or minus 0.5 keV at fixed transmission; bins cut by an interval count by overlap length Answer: 24.8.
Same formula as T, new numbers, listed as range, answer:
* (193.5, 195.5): 27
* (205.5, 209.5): 23.4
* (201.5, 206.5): 22.8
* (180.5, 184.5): 26.3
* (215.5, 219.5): 23.7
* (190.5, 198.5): 24.7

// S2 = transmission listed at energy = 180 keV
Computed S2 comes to 27.5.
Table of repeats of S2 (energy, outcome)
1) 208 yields 24.5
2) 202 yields 24.4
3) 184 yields 28.1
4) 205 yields 23.3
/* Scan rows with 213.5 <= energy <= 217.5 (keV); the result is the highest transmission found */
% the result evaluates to 25.5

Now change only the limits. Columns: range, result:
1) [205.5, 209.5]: 24.5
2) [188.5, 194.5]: 27.8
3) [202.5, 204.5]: 23.5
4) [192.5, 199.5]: 28.2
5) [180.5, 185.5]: 29.1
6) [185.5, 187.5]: 27.6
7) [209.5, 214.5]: 25.3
